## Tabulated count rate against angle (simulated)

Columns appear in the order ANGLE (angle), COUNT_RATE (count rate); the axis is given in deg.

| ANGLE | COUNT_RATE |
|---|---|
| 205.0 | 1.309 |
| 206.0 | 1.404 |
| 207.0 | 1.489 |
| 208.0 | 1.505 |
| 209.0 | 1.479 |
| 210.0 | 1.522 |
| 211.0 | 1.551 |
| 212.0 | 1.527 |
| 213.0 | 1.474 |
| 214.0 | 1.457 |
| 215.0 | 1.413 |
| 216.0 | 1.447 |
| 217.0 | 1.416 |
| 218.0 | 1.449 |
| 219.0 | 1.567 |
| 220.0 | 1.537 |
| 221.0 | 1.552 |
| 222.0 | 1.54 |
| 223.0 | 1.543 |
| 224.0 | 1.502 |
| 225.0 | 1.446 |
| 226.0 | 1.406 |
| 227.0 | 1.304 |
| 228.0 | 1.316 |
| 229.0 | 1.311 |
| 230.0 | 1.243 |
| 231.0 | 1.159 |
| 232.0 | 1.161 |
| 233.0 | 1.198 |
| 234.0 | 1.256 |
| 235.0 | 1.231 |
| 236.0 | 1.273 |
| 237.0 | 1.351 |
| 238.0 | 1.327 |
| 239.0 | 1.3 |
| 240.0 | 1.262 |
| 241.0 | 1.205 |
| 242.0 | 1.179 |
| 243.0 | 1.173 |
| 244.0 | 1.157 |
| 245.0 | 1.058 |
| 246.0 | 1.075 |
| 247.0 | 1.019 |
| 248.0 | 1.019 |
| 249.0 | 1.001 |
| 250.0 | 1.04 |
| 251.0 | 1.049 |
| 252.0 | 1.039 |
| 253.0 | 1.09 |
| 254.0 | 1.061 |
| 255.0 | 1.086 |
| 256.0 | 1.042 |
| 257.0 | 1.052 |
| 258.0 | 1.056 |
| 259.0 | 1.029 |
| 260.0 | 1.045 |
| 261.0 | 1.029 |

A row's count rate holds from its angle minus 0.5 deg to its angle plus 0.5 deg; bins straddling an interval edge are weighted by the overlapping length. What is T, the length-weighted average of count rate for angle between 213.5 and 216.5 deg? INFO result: 1.44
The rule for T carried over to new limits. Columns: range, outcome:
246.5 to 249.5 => 1.01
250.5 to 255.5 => 1.06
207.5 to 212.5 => 1.52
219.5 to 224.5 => 1.53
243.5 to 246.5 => 1.1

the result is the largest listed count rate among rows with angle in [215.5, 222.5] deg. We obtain 1.567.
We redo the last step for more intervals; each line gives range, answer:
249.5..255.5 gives 1.09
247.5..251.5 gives 1.049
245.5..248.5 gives 1.075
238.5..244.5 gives 1.3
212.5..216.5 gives 1.474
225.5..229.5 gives 1.406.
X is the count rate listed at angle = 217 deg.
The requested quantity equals 1.416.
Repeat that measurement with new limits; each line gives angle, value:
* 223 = 1.543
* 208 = 1.505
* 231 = 1.159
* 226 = 1.406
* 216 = 1.447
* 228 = 1.316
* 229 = 1.311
